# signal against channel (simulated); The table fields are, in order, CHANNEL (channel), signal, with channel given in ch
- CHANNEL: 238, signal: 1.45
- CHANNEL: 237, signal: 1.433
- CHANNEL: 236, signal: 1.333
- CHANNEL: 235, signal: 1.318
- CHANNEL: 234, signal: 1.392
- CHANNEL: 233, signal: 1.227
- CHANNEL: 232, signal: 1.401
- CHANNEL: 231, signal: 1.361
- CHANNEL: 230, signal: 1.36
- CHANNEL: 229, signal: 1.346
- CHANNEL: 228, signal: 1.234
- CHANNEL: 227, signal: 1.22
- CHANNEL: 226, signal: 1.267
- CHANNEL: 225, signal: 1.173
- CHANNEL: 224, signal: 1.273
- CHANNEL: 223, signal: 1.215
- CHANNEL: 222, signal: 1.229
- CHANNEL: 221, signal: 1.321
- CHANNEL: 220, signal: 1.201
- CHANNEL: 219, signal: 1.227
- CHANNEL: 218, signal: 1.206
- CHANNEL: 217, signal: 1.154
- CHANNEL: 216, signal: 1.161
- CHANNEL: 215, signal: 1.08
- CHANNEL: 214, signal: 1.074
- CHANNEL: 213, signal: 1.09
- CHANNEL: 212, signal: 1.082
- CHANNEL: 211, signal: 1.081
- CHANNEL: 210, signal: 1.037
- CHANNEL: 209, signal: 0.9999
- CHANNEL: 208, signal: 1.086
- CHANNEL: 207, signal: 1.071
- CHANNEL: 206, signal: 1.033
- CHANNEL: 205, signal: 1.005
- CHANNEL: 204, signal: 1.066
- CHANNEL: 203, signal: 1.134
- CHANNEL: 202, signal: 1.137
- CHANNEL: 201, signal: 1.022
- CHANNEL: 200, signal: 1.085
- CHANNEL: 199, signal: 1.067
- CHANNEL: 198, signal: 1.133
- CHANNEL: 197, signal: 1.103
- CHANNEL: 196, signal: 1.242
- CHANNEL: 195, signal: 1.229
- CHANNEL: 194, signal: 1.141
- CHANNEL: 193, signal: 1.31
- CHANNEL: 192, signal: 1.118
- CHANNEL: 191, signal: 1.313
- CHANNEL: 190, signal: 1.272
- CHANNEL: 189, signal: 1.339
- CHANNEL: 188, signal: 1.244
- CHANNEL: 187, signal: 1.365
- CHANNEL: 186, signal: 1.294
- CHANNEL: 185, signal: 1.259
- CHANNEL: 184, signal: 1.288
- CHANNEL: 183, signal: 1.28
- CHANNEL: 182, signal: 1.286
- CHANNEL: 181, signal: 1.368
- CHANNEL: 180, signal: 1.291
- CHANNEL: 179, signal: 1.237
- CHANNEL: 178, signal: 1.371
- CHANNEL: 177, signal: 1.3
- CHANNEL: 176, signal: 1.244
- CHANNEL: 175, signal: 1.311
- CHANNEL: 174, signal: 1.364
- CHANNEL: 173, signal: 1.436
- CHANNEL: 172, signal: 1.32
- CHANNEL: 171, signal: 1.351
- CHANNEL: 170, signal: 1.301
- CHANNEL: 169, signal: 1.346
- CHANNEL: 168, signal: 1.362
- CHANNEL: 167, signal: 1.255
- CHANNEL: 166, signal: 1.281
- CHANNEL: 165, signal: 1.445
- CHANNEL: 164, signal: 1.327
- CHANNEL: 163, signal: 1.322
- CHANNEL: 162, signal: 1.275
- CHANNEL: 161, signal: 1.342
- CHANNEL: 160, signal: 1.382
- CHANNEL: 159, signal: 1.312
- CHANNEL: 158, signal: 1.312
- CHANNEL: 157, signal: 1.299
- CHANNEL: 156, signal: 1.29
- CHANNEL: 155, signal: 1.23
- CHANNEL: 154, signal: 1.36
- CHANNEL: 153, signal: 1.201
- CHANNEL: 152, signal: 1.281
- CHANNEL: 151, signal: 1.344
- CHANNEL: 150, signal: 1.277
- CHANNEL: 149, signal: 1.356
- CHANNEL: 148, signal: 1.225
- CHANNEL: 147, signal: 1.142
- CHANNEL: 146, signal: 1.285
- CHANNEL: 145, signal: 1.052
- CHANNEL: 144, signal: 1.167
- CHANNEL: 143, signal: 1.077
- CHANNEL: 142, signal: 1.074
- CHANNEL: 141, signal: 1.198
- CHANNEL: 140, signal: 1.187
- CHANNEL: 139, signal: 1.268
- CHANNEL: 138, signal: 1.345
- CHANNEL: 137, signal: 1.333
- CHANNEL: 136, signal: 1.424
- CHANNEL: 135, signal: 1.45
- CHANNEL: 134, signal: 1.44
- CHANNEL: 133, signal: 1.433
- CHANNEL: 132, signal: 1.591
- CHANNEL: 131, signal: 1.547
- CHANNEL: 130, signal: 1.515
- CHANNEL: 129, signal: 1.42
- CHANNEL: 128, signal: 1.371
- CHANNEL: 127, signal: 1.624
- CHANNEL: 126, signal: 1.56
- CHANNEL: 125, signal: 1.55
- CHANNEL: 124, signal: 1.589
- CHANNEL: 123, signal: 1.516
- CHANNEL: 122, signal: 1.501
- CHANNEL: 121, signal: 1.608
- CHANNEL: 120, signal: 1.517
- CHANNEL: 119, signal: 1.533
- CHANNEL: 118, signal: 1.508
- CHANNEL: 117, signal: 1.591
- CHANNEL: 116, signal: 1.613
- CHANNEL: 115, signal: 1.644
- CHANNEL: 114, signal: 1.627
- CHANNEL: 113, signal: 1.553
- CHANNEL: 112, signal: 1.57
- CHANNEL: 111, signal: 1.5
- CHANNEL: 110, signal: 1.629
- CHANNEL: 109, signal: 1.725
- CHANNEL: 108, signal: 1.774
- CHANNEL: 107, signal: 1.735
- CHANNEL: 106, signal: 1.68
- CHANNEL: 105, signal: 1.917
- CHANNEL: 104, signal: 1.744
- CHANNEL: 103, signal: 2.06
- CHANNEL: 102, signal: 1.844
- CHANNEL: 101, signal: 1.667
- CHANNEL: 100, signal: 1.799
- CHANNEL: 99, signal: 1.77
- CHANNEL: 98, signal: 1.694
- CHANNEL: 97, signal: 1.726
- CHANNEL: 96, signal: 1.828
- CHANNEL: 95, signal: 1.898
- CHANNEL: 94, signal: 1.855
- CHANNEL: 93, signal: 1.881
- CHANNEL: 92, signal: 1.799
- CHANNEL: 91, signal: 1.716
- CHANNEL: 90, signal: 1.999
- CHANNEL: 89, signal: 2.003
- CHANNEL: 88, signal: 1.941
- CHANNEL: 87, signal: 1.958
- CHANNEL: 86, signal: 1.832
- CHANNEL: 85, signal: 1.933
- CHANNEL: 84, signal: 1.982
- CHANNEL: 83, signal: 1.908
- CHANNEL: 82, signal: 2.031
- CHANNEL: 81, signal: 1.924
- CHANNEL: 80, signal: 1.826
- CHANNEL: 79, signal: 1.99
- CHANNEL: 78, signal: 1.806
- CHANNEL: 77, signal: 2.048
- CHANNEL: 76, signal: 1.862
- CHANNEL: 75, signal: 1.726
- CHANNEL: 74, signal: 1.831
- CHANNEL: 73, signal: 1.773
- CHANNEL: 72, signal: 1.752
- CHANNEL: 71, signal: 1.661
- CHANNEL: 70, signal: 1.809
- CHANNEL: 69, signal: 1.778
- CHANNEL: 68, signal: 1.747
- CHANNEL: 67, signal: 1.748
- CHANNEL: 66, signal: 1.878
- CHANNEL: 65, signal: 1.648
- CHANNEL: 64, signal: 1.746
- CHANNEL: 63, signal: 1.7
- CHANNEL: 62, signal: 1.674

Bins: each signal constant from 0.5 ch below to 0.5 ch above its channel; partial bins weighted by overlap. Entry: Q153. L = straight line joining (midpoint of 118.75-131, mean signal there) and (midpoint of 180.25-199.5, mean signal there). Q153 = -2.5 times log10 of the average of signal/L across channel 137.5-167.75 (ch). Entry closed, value 0.113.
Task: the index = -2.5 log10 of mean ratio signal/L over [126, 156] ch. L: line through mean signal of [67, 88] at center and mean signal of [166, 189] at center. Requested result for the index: 0.15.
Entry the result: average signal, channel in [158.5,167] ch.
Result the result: 1.33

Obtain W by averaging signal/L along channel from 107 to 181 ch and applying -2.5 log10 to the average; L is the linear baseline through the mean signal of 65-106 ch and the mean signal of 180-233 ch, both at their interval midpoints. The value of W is 0.10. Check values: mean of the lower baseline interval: 1.84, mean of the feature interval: 1.39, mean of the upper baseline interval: 1.2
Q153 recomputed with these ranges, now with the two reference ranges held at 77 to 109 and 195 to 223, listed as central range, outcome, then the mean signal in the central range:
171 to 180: 0.008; 1.32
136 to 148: 0.271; 1.2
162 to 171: 0.049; 1.33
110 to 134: 0.088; 1.54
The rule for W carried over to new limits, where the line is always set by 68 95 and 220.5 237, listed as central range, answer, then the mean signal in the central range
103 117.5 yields 0.05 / 1.68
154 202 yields 0.17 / 1.28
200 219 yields 0.25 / 1.09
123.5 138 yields 0.13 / 1.48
